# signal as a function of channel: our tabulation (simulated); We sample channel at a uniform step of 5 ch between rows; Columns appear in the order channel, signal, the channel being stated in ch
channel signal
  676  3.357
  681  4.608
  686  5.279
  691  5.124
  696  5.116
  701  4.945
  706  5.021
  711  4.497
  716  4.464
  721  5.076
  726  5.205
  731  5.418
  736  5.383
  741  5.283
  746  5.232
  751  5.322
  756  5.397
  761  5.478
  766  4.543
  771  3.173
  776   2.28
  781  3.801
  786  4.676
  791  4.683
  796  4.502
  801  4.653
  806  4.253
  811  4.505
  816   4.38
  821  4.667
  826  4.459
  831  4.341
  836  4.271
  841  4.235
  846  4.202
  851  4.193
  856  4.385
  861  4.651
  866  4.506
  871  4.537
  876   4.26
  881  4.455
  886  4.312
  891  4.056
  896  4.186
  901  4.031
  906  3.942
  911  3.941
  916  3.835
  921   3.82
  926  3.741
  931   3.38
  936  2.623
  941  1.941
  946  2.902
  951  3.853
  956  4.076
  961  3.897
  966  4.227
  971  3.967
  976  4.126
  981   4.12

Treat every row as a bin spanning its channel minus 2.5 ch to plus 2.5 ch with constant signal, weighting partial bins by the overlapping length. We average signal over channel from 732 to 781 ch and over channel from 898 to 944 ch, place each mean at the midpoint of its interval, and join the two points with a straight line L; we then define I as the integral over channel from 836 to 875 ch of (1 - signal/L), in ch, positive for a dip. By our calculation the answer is -4.3 ch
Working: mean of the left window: 4.65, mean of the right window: 3.47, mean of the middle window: 4.37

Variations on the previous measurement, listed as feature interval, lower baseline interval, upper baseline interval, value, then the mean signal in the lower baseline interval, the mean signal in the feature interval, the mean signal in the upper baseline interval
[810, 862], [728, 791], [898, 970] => -2.2 ch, 4.67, 4.38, 3.6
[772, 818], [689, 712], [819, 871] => 4.3 ch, 4.97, 4.16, 4.4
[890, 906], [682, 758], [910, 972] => -1.0 ch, 5.11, 4.07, 3.53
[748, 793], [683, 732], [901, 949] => 1.6 ch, 5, 4.38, 3.39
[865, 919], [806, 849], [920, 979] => -3.3 ch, 4.37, 4.18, 3.54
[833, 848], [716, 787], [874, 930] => 0.3 ch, 4.73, 4.24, 4.03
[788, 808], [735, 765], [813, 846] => 0.9 ch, 5.31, 4.53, 4.38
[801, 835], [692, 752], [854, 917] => 1.1 ch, 5.08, 4.44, 4.25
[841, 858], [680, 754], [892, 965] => -0.4 ch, 5.08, 4.25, 3.61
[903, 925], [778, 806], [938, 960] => -2.4 ch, 4.41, 3.88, 3.23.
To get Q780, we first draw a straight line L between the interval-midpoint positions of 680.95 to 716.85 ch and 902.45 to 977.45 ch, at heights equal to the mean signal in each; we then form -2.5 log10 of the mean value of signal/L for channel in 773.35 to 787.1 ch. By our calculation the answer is 0.28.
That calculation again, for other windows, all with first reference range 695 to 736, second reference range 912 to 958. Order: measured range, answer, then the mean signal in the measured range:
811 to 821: -0.06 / 4.48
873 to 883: -0.15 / 4.36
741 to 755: -0.12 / 5.29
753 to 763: -0.16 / 5.43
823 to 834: -0.06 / 4.41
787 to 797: -0.05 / 4.62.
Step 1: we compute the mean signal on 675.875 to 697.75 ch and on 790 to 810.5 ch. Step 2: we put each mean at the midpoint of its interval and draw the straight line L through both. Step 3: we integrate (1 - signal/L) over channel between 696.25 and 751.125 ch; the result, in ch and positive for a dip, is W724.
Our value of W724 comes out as -4.0 ch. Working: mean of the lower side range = 4.83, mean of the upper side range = 4.51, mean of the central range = 5.07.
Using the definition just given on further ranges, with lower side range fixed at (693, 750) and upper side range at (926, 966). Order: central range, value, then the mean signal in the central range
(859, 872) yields -2.01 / 4.56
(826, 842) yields -0.45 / 4.31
